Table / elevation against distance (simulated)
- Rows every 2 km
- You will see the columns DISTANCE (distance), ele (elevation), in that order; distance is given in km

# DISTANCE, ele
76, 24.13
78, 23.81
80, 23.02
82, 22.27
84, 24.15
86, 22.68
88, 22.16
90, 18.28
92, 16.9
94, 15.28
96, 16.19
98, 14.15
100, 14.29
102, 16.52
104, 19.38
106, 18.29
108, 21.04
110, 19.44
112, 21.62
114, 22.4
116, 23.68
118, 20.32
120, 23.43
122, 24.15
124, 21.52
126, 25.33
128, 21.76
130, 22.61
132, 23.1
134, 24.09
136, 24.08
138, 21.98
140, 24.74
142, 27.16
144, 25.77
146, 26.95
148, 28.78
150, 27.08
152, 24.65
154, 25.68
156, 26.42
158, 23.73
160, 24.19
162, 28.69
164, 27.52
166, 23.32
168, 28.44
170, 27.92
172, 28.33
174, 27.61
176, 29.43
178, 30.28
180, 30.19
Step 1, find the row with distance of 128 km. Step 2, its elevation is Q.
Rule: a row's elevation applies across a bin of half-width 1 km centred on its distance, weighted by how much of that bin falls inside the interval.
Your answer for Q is 21.76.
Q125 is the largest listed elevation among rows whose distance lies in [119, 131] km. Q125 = 25.33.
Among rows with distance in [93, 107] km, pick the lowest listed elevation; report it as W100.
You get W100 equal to 14.15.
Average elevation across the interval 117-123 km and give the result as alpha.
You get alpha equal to 22.6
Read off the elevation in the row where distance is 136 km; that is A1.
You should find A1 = 24.08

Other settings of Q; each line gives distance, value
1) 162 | 28.69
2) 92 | 16.9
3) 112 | 21.62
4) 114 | 22.4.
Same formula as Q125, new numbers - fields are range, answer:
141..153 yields 28.78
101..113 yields 21.62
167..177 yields 29.43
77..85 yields 24.15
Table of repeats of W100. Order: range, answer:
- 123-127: 21.52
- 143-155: 24.65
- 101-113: 16.52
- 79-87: 22.27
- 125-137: 21.76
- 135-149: 21.98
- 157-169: 23.32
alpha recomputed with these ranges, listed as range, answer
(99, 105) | 16.7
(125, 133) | 23.2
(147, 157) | 26.5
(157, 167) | 25.5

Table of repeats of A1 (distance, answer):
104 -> 19.38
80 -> 23.02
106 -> 18.29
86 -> 22.68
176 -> 29.43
